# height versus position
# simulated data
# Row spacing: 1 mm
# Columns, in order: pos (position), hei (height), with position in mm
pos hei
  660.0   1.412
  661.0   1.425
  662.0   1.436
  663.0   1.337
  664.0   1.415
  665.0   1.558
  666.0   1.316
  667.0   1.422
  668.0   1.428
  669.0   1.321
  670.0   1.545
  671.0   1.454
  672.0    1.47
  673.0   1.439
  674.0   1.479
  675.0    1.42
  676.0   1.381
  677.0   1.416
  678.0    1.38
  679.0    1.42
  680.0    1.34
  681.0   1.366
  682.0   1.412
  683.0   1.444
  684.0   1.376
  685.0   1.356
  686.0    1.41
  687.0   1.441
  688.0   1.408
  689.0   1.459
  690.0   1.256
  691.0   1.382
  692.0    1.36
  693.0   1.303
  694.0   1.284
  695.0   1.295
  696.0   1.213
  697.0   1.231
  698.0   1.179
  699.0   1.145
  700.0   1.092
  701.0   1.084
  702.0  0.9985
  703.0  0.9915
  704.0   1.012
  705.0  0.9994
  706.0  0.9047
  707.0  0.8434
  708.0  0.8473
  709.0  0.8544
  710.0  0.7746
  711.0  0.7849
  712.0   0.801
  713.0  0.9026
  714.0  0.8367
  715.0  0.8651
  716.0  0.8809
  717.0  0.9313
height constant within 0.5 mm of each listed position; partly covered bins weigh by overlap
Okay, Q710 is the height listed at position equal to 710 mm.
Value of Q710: 0.7746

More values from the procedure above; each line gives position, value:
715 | 0.8651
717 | 0.9313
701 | 1.084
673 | 1.439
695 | 1.295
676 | 1.381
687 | 1.441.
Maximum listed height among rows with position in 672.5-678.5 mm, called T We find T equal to 1.479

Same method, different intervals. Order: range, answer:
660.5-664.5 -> 1.436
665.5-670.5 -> 1.545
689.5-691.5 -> 1.382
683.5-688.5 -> 1.441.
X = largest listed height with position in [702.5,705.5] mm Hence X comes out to 1.012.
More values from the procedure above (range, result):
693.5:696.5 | 1.295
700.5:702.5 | 1.084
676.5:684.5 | 1.444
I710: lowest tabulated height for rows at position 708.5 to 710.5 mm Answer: 0.7746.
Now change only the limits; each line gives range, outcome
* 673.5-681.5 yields 1.34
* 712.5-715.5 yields 0.8367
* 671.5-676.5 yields 1.381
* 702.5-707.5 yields 0.8434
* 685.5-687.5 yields 1.41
